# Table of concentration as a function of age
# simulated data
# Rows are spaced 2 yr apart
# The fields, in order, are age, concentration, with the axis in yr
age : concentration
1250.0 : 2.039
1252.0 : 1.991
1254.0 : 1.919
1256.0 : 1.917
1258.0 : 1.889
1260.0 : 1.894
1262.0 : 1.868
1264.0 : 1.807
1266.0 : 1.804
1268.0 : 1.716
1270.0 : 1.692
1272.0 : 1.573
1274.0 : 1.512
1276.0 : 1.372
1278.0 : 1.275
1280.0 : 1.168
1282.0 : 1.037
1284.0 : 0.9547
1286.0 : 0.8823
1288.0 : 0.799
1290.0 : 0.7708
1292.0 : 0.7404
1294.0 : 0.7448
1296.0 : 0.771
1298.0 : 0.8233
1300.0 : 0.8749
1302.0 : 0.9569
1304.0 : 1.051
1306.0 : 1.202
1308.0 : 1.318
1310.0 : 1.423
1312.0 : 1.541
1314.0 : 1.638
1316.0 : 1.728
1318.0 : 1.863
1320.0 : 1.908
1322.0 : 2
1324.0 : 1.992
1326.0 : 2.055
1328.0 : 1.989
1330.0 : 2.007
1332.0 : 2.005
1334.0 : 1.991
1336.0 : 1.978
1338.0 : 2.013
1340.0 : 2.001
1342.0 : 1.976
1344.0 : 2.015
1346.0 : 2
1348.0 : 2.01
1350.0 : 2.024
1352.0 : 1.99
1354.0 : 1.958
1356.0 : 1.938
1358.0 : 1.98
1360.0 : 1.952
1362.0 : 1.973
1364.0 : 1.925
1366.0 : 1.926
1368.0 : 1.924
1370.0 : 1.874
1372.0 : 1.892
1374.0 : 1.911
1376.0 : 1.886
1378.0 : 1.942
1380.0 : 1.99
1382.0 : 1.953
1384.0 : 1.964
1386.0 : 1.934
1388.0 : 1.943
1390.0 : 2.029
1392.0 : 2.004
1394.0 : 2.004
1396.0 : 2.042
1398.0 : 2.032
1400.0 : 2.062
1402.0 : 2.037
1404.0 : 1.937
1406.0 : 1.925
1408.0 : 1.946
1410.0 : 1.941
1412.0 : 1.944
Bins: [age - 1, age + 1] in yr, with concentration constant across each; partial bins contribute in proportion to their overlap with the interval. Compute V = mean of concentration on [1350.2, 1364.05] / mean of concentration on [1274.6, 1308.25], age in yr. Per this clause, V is 2.00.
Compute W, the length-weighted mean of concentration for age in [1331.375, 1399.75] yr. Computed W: 1.97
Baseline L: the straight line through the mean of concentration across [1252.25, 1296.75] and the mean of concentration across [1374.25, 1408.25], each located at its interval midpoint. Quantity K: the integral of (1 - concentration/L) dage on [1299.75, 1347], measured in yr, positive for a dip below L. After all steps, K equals -3.0 yr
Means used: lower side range 1.38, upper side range 1.98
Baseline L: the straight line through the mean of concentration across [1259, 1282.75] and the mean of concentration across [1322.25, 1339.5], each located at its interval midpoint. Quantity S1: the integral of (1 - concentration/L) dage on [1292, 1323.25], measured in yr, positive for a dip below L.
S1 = 9.2 yr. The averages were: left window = 1.57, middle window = 1.31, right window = 2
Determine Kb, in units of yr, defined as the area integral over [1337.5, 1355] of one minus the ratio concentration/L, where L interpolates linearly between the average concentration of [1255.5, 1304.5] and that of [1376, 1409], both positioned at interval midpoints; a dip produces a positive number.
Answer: -3.2 yr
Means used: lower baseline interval 1.27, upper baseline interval 1.98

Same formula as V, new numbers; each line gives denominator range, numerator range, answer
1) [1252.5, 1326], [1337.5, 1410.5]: 1.39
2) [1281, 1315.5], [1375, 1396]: 1.89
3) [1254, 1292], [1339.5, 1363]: 1.38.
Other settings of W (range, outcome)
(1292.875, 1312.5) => 1.06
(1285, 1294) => 0.792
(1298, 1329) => 1.55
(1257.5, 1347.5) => 1.53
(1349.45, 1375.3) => 1.94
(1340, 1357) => 1.99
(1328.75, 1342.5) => 2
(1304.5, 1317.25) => 1.47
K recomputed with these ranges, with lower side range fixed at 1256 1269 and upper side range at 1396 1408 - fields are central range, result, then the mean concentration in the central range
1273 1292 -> 8.1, 1.07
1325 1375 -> -0.9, 1.97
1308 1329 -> 1.2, 1.79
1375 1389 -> 0.2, 1.94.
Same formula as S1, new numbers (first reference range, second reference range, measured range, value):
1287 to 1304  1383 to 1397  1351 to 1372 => -4.0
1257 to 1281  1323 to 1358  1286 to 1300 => 7.7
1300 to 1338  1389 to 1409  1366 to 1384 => -0.2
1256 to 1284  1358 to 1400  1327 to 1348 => -2.2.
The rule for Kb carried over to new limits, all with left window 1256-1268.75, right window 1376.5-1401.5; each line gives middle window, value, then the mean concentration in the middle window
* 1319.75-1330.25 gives -0.46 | 2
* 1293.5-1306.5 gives 6.70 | 0.913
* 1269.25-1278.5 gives 1.81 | 1.49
